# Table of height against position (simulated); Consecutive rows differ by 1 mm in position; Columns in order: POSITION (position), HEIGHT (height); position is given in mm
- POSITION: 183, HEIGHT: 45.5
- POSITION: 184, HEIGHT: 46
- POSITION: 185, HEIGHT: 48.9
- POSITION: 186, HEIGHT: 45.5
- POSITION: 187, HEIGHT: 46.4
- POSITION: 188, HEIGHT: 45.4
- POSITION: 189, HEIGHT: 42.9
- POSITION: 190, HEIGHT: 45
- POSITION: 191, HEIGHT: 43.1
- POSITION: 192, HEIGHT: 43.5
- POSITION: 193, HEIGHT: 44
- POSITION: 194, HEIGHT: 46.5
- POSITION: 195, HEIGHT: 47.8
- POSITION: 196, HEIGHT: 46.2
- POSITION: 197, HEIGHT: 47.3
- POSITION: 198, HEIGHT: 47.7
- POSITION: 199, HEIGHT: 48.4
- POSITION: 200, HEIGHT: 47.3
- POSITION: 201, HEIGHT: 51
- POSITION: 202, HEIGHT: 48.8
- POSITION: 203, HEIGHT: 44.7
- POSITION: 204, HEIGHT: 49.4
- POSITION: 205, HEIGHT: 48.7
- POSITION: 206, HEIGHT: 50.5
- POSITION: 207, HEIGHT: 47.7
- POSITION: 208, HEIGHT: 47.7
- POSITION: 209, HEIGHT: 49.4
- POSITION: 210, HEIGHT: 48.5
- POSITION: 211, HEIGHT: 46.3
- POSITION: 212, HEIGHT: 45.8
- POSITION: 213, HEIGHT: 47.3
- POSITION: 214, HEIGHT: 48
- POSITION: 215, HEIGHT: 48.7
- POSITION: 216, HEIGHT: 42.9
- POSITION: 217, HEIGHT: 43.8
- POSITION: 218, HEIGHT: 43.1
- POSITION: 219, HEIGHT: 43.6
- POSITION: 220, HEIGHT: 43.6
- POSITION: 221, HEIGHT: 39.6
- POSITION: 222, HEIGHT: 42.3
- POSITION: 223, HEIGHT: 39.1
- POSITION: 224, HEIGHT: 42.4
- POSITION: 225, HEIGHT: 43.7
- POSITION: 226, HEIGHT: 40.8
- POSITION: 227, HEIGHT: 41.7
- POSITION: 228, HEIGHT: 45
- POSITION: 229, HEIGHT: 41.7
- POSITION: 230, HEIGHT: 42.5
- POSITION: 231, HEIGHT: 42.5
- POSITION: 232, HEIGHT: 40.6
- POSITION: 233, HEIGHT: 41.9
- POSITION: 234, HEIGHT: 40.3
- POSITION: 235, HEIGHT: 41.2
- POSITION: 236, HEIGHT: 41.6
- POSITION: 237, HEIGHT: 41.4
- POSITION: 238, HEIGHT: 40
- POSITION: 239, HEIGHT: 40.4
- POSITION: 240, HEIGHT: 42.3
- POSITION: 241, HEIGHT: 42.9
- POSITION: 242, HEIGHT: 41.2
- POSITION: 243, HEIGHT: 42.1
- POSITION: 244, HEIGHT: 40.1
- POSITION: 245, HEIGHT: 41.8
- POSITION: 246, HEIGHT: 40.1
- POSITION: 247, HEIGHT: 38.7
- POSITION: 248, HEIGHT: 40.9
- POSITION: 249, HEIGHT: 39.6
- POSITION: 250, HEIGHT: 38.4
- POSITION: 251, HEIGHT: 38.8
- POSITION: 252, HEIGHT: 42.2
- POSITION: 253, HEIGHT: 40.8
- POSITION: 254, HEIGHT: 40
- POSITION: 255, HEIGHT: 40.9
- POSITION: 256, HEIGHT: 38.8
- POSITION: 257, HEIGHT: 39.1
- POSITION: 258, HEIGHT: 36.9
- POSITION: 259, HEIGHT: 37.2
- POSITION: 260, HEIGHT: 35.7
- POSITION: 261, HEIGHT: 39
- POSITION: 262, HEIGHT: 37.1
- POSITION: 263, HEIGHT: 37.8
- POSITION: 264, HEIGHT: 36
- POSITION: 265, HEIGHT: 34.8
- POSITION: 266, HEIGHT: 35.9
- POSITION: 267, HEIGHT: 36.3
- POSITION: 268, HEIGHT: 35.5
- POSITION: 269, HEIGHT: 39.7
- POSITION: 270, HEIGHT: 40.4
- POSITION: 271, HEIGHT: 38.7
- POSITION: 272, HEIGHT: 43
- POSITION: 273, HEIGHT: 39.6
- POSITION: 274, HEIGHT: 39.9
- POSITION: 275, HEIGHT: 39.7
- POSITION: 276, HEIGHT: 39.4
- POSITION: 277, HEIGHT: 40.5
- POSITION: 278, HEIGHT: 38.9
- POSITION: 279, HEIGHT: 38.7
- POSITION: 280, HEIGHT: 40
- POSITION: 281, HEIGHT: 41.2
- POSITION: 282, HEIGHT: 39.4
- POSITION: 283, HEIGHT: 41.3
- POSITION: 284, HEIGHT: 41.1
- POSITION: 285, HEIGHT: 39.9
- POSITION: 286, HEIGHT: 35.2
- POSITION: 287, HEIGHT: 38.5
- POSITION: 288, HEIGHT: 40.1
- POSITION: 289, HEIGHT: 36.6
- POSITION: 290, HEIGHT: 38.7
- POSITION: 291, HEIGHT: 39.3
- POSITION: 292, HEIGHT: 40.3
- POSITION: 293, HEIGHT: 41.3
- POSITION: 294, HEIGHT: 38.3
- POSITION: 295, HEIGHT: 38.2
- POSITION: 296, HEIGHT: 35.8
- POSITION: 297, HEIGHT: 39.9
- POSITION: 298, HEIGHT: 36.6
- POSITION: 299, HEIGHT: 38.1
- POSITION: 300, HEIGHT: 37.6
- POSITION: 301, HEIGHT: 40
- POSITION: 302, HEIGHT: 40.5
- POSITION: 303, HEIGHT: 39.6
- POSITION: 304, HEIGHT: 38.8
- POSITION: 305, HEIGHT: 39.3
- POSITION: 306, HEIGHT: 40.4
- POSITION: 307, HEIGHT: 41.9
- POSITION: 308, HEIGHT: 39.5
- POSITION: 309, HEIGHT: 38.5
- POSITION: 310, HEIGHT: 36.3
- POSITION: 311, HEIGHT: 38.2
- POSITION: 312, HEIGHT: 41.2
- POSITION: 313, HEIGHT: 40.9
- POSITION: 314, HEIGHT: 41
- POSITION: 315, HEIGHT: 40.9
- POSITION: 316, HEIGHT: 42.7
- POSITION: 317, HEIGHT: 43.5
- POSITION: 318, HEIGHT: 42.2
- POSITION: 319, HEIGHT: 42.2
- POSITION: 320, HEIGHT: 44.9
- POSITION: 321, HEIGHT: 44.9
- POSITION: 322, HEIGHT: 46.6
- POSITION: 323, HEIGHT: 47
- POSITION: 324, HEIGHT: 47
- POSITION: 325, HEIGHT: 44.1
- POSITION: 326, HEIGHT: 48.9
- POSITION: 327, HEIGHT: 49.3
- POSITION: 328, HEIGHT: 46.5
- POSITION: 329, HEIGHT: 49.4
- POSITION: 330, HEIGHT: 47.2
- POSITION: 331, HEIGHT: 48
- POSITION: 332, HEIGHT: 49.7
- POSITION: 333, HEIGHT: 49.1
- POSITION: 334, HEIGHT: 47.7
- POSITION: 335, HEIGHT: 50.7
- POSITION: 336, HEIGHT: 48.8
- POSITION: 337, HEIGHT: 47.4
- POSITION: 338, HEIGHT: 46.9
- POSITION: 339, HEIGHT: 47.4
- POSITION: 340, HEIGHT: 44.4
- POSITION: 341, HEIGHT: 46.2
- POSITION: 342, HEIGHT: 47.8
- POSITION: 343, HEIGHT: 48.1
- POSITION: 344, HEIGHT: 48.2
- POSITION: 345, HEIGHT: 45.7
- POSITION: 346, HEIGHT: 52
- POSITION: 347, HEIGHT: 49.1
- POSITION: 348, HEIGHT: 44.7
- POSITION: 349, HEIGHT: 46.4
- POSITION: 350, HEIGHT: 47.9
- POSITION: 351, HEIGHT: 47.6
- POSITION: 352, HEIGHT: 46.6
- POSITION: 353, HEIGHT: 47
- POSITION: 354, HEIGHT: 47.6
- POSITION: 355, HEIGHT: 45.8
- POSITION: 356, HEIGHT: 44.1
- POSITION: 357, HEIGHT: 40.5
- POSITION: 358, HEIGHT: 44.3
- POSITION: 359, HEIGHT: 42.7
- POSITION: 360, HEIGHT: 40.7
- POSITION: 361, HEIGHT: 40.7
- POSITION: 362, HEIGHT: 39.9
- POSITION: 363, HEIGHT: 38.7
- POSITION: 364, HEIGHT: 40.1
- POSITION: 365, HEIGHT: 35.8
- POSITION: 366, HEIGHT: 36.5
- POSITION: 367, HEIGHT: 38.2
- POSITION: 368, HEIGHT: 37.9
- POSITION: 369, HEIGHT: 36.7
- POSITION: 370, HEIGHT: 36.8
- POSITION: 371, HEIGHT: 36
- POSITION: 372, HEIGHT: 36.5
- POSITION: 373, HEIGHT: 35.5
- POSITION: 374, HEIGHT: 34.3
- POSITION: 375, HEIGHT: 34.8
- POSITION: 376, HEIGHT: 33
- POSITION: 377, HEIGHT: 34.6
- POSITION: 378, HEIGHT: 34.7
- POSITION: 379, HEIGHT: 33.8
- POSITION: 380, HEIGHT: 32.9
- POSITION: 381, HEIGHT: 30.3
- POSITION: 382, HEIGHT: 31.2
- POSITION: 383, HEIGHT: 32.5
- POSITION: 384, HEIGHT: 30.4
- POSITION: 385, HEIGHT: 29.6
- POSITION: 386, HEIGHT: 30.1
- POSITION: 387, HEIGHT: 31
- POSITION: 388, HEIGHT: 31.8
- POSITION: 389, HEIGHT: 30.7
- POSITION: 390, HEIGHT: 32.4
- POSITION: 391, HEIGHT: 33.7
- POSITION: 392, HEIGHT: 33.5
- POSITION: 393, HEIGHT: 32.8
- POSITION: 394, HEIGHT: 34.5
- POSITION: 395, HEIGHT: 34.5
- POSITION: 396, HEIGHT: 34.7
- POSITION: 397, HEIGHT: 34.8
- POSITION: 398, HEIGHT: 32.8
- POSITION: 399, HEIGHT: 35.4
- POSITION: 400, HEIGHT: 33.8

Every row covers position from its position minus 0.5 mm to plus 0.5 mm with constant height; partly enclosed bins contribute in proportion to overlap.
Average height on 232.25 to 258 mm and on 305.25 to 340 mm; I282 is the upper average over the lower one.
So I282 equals 1.10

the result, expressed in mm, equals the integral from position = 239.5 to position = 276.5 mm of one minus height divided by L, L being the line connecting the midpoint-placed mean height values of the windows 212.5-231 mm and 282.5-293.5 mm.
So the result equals 1.7 mm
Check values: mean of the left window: 43.3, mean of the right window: 39.3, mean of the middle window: 39.2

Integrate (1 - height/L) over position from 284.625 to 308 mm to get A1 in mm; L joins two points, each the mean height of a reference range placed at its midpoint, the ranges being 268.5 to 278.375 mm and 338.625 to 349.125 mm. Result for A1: 1.9 mm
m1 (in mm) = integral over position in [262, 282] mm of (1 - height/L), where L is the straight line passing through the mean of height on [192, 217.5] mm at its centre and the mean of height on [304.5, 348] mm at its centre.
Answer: 3.2 mm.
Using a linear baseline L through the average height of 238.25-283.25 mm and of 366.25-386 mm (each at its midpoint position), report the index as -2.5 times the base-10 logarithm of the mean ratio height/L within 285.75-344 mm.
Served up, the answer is -0.16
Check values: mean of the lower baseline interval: 39.4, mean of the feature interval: 42.8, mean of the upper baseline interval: 34.1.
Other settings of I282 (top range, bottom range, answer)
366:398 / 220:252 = 0.82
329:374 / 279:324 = 1.09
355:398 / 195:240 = 0.80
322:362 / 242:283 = 1.19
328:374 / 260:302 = 1.14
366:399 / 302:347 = 0.75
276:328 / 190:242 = 0.91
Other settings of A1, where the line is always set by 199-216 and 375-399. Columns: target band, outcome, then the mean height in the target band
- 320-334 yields -3.6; 47.4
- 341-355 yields -4.4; 47.5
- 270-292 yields 1.1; 39.5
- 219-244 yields 2.3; 41.7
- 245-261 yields 1.8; 39.3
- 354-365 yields -2.1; 41.7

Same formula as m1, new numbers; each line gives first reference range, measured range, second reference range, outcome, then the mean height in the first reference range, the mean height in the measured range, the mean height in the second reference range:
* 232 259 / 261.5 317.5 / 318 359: 5.5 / 40.4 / 39.2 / 46.8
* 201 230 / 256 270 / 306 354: 2.5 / 45.2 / 37.2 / 45.5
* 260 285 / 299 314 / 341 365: 0.7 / 38.9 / 39.5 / 44.9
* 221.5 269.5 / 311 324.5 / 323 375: -0.1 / 40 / 43.3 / 44.2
